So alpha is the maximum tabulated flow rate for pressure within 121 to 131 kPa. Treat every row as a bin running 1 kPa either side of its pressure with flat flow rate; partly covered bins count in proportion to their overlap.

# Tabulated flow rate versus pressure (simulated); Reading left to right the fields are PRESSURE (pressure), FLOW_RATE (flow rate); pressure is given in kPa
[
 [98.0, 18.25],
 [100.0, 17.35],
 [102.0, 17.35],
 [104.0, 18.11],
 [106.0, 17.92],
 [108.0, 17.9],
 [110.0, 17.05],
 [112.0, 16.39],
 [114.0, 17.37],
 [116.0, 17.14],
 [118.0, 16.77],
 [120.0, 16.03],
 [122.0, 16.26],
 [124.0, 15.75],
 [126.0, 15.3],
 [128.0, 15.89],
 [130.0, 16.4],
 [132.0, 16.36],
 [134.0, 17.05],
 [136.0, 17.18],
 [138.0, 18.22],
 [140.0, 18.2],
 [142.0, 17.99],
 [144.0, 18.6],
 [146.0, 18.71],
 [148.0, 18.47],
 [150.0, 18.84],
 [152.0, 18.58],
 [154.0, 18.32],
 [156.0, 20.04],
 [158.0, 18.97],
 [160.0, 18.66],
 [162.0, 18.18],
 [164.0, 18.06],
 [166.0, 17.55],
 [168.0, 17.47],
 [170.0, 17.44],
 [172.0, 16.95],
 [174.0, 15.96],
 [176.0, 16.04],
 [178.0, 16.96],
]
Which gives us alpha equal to 16.4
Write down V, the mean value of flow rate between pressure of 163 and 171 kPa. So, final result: 17.6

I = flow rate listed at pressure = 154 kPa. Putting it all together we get 18.32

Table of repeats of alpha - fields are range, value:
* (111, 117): 17.37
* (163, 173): 18.06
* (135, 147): 18.71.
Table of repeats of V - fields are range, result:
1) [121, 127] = 15.8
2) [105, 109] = 17.9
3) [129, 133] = 16.4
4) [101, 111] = 17.7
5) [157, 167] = 18.3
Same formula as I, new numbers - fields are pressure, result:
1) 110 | 17.05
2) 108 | 17.9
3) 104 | 18.11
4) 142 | 17.99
